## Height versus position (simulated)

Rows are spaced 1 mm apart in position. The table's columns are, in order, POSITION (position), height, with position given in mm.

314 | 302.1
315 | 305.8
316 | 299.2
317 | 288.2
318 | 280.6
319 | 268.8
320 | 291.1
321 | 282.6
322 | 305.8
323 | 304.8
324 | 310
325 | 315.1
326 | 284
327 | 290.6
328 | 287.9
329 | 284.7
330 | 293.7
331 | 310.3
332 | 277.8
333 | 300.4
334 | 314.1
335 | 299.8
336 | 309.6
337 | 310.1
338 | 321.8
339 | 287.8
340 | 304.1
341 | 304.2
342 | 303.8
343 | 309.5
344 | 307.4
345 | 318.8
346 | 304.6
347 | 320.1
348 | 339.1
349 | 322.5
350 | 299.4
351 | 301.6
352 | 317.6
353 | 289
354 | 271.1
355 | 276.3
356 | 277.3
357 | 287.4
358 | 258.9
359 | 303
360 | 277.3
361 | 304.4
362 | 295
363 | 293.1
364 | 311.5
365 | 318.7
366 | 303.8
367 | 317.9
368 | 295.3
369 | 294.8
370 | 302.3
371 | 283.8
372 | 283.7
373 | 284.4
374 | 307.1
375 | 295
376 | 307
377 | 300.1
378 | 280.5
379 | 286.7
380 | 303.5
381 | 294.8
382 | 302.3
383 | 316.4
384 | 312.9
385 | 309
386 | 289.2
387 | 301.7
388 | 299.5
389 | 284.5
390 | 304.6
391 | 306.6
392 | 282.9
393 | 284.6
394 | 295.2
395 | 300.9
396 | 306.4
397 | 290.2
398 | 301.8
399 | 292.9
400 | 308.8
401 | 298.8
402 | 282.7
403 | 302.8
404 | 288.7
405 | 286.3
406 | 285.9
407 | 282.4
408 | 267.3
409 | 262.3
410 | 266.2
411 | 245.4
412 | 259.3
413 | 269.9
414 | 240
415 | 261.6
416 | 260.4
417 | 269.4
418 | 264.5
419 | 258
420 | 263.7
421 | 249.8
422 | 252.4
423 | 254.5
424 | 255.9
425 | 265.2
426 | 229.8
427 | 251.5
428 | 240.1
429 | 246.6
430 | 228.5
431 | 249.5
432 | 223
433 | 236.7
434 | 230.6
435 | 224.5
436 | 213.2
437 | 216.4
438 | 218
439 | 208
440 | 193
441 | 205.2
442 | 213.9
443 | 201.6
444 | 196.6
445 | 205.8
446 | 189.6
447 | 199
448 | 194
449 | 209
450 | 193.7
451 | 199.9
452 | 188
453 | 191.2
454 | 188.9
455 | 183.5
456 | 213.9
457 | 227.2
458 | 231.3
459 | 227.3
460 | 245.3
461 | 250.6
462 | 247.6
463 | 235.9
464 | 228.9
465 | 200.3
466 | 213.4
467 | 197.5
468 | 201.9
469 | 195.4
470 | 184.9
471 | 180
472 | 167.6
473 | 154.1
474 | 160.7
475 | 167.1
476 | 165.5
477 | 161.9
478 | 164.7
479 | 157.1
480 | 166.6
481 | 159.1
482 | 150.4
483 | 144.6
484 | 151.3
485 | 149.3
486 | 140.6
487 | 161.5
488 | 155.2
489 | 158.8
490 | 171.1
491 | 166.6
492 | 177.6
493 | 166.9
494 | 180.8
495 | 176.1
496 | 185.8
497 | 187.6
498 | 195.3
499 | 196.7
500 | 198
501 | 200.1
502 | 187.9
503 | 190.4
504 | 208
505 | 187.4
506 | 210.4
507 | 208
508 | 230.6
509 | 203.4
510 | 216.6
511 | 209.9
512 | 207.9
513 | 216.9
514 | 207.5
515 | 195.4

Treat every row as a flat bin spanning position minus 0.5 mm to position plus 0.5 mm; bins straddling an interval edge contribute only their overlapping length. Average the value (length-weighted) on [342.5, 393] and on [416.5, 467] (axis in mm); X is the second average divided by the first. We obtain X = 0.8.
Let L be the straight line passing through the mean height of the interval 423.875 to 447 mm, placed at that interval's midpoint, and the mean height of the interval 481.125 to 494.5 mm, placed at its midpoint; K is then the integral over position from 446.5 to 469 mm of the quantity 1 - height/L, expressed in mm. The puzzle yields -1.9 mm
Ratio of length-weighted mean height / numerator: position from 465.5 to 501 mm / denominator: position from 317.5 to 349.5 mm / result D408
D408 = 0.57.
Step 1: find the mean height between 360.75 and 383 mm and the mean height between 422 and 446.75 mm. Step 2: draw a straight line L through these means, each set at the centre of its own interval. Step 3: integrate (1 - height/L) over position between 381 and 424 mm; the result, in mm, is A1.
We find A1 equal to -3.18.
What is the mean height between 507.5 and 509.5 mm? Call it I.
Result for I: 217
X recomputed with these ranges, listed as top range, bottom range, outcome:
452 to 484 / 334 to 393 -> 0.64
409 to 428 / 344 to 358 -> 0.85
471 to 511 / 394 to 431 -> 0.66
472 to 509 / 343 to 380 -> 0.59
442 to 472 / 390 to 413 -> 0.72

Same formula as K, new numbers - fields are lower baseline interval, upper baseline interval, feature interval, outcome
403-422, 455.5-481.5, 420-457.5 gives 2.4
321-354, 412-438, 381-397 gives -1.8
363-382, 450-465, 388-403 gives -1.1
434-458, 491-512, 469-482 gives 2.2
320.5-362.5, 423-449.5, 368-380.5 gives -1.0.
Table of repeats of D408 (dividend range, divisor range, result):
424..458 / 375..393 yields 0.72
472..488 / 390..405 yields 0.53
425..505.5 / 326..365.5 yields 0.65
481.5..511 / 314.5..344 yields 0.61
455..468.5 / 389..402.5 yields 0.75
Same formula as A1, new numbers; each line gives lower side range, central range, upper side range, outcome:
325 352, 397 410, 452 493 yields -2.17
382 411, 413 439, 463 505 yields 1.02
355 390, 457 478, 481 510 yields 0.69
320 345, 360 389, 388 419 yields -0.96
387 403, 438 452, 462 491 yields 1.30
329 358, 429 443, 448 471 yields 0.54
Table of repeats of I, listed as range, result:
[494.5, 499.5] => 188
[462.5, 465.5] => 222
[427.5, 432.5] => 238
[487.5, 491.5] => 163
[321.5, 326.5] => 304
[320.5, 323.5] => 298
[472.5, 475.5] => 161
